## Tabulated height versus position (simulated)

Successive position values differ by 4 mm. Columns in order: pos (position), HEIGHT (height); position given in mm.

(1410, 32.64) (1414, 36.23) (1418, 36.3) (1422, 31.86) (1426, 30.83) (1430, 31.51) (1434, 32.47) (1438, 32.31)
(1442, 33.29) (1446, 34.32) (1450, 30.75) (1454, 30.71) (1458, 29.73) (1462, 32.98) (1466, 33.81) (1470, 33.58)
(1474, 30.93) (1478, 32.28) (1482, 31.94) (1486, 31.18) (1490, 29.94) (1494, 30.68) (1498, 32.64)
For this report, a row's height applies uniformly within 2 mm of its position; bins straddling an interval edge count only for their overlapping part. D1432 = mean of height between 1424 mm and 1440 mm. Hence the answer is 31.8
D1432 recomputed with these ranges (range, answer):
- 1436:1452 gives 32.7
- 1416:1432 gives 32.6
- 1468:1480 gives 32.3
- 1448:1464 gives 31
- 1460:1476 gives 32.8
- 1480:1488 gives 31.6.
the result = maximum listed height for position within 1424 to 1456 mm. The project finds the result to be 34.32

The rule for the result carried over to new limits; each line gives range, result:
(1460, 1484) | 33.81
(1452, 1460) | 30.71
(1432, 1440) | 32.47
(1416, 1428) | 36.3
